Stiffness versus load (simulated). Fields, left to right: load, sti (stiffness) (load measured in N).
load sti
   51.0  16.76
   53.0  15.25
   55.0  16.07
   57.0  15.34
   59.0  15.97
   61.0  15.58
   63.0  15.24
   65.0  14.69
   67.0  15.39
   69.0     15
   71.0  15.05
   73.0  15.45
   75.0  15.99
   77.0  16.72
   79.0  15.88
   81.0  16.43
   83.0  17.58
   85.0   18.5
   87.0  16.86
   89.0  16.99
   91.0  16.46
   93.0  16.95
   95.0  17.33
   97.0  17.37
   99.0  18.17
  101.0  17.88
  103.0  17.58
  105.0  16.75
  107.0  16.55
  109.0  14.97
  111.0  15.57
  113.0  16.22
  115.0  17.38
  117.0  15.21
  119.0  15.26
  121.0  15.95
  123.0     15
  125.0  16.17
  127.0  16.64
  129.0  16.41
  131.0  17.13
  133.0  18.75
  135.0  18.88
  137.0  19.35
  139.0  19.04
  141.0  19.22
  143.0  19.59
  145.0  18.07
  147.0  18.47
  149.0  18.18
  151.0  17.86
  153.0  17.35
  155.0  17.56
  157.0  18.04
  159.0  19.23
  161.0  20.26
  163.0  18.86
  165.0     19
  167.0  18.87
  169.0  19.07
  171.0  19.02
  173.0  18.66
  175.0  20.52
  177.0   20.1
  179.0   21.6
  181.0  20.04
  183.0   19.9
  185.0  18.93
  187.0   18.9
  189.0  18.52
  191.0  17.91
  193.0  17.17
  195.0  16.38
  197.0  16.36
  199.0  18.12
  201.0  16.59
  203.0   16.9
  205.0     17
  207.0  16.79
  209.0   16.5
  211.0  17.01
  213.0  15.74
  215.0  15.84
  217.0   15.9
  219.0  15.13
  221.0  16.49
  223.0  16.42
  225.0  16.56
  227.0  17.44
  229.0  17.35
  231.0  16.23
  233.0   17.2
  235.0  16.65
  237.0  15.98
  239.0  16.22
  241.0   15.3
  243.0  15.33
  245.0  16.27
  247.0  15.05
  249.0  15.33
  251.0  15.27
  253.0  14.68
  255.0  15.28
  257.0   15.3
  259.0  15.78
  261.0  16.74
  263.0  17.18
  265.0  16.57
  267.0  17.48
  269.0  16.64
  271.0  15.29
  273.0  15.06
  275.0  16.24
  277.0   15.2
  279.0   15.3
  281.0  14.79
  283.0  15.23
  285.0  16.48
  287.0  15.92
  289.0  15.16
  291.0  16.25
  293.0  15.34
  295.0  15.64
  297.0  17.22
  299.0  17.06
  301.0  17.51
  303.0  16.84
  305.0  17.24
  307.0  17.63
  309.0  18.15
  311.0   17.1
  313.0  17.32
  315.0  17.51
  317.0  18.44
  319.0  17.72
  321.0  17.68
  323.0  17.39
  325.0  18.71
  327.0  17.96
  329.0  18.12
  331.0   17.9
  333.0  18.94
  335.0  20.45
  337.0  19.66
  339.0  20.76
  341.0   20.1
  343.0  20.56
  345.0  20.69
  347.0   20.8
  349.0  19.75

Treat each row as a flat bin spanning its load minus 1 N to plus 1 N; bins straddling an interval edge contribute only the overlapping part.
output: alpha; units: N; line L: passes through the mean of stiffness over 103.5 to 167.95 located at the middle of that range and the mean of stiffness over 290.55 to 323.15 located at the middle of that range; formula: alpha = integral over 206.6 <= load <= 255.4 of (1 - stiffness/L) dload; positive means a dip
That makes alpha 3.6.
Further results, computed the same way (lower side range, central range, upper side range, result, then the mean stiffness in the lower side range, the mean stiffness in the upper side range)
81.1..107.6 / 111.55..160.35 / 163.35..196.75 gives 1.5 N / 17.3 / 19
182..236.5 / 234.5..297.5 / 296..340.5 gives 6.4 N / 17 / 18.1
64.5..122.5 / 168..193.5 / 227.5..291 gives -5.0 N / 16.4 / 15.9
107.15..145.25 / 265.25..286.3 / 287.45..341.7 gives 2.2 N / 17.1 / 17.7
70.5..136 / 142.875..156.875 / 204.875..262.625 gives -1.3 N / 16.7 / 16.1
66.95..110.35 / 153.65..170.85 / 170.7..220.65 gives -1.4 N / 16.6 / 17.8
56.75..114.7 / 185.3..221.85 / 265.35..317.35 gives -1.1 N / 16.4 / 16.4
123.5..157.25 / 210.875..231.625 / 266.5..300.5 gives 0.6 N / 18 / 15.9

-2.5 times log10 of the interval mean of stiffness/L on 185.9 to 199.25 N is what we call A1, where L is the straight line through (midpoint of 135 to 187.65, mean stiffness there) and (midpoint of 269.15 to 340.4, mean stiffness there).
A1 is 0.06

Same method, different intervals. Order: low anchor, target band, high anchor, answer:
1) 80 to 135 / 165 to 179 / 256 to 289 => -0.19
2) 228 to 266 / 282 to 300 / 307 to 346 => 0.09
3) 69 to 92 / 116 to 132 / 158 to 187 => 0.13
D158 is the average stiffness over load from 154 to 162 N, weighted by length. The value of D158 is 18.8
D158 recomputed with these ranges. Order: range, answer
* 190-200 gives 17.2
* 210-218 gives 16.1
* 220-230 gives 16.9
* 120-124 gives 15.5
